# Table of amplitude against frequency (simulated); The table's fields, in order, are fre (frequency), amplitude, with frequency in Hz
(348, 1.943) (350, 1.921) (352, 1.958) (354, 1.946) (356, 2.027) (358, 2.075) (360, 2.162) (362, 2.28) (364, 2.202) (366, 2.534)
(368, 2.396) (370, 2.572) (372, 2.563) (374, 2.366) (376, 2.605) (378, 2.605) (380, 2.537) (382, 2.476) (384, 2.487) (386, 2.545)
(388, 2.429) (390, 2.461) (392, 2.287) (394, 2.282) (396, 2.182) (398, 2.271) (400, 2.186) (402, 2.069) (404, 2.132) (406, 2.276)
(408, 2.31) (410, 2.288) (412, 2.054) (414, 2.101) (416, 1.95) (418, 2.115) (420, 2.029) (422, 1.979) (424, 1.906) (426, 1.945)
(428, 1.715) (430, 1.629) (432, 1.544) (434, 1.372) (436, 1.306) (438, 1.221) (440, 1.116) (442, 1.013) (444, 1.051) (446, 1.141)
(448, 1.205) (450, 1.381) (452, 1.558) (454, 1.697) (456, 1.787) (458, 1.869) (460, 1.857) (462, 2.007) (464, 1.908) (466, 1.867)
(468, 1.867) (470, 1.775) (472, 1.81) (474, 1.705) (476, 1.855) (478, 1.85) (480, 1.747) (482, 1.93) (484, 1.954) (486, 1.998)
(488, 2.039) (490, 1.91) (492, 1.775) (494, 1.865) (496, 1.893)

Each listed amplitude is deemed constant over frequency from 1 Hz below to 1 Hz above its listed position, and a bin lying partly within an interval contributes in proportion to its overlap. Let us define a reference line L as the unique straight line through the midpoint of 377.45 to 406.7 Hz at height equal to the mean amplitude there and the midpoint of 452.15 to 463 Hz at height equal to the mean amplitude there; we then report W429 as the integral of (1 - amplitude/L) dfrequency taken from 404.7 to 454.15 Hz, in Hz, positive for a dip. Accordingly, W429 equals 9.2 Hz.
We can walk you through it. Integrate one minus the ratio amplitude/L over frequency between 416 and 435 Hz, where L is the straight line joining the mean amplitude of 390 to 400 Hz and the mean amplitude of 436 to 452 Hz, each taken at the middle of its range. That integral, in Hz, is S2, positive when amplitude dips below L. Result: -2.4 Hz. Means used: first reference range 2.27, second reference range 1.2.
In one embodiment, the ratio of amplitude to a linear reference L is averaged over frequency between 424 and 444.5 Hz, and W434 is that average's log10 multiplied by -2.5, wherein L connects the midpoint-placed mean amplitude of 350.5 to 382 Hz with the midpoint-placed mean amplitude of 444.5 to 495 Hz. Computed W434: 0.35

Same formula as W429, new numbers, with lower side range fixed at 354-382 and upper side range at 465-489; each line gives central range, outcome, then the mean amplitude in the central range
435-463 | 7.7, 1.44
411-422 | 0.5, 2.04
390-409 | -0.1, 2.23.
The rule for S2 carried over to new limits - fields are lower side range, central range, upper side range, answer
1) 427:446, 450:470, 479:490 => -2.2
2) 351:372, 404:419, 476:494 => -0.4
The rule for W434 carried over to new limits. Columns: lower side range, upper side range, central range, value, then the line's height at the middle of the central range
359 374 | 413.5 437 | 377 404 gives -0.10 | 2.14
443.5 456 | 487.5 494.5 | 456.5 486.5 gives -0.14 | 1.65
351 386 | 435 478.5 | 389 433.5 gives -0.05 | 1.98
